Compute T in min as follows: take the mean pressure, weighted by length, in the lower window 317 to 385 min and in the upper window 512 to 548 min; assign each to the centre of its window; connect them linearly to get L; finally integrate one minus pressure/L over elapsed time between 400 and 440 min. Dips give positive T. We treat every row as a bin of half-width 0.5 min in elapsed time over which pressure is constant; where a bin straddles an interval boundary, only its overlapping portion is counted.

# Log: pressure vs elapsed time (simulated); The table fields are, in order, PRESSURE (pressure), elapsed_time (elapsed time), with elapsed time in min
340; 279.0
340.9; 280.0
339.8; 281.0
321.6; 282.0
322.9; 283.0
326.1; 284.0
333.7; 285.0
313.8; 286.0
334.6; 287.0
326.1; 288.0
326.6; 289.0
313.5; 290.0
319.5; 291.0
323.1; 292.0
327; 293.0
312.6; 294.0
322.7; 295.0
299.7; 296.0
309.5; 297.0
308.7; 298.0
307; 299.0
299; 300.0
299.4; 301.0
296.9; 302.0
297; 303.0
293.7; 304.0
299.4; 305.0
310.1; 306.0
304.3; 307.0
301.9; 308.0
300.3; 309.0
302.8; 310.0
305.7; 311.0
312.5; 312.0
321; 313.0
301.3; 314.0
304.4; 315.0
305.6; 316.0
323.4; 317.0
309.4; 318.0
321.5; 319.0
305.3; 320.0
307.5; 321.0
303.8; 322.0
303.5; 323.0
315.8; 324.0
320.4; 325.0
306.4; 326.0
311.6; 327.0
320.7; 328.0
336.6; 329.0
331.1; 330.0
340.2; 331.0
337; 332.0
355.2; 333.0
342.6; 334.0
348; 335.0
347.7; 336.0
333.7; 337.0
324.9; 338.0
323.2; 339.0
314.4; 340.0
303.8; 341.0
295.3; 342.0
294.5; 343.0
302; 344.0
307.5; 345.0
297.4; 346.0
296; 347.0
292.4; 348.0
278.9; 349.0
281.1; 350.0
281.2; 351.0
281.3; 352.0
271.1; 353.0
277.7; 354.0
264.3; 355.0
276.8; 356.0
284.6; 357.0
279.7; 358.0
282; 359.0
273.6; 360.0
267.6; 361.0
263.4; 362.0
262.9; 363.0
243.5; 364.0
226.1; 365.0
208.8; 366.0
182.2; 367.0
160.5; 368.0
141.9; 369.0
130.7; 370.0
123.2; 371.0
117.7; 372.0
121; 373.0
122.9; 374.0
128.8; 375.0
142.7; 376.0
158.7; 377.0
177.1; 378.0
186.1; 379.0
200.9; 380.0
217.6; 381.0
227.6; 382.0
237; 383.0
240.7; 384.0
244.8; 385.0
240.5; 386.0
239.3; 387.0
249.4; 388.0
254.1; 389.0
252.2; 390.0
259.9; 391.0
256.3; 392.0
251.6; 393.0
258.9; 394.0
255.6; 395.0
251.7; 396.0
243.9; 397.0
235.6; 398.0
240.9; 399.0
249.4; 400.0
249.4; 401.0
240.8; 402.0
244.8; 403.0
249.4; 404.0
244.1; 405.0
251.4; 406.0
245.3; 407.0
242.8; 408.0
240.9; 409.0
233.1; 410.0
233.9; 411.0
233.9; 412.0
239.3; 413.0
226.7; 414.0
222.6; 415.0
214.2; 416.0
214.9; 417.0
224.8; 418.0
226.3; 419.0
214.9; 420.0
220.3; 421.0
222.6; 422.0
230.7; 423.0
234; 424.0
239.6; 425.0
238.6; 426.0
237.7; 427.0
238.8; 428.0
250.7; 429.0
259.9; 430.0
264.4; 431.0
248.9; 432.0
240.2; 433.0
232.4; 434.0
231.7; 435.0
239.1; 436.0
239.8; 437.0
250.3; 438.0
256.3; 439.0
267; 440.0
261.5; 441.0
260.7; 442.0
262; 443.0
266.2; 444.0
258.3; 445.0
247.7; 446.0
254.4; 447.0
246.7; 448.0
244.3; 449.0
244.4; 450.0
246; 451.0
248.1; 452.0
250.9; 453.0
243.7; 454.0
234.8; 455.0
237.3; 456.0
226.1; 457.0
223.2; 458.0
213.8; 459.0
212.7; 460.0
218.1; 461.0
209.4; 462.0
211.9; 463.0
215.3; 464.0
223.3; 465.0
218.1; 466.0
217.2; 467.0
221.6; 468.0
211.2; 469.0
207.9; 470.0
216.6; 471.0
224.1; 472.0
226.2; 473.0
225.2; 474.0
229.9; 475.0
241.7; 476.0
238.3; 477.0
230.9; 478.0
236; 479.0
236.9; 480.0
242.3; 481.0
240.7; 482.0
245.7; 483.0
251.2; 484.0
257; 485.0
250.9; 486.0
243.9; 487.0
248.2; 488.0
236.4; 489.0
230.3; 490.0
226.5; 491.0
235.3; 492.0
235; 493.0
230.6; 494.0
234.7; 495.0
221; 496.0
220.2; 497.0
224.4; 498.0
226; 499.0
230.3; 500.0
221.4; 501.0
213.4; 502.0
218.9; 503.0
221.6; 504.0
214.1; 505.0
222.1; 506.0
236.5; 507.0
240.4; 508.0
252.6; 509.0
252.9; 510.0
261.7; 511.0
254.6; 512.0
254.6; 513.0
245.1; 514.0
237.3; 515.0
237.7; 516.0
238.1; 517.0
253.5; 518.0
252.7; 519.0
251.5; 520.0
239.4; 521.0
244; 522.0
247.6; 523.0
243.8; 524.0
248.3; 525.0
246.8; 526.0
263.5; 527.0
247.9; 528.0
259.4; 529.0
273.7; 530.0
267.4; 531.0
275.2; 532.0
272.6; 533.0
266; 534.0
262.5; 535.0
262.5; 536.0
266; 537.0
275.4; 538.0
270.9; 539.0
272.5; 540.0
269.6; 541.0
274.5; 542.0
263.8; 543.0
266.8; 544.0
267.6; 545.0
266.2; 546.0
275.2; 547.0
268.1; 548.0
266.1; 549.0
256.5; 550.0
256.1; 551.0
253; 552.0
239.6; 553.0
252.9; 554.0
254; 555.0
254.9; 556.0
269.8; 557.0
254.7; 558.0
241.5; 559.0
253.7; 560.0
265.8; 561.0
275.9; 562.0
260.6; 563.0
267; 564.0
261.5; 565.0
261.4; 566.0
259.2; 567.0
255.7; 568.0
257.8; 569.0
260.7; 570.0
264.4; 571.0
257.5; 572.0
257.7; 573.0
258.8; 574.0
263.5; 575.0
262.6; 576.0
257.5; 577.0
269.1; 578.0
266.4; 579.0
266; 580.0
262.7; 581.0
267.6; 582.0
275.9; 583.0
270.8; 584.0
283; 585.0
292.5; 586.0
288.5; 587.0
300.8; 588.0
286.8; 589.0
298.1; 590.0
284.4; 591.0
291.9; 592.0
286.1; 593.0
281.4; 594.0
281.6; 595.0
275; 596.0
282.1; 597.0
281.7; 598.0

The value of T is 3.6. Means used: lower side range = 264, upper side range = 259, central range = 238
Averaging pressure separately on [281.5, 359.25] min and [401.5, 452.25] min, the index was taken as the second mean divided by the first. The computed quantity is 0.78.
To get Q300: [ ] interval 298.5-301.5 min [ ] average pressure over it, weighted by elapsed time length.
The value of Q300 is 302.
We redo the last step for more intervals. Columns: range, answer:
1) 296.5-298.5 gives 309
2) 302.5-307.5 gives 301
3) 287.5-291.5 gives 321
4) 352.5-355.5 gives 271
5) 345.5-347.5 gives 297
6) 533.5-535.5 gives 264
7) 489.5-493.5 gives 232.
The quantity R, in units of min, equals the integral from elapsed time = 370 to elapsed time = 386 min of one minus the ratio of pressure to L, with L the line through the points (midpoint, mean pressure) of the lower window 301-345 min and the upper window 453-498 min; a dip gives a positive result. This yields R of 6.0 min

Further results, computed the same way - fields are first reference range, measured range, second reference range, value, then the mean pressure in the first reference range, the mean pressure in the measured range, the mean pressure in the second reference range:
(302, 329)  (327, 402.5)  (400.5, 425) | 4.86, 308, 254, 234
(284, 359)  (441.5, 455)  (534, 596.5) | 1.71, 309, 251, 268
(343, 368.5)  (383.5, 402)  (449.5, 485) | 0.42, 266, 248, 230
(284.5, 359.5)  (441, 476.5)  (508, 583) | 5.82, 309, 233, 259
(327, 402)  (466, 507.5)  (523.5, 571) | 4.67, 254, 230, 262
